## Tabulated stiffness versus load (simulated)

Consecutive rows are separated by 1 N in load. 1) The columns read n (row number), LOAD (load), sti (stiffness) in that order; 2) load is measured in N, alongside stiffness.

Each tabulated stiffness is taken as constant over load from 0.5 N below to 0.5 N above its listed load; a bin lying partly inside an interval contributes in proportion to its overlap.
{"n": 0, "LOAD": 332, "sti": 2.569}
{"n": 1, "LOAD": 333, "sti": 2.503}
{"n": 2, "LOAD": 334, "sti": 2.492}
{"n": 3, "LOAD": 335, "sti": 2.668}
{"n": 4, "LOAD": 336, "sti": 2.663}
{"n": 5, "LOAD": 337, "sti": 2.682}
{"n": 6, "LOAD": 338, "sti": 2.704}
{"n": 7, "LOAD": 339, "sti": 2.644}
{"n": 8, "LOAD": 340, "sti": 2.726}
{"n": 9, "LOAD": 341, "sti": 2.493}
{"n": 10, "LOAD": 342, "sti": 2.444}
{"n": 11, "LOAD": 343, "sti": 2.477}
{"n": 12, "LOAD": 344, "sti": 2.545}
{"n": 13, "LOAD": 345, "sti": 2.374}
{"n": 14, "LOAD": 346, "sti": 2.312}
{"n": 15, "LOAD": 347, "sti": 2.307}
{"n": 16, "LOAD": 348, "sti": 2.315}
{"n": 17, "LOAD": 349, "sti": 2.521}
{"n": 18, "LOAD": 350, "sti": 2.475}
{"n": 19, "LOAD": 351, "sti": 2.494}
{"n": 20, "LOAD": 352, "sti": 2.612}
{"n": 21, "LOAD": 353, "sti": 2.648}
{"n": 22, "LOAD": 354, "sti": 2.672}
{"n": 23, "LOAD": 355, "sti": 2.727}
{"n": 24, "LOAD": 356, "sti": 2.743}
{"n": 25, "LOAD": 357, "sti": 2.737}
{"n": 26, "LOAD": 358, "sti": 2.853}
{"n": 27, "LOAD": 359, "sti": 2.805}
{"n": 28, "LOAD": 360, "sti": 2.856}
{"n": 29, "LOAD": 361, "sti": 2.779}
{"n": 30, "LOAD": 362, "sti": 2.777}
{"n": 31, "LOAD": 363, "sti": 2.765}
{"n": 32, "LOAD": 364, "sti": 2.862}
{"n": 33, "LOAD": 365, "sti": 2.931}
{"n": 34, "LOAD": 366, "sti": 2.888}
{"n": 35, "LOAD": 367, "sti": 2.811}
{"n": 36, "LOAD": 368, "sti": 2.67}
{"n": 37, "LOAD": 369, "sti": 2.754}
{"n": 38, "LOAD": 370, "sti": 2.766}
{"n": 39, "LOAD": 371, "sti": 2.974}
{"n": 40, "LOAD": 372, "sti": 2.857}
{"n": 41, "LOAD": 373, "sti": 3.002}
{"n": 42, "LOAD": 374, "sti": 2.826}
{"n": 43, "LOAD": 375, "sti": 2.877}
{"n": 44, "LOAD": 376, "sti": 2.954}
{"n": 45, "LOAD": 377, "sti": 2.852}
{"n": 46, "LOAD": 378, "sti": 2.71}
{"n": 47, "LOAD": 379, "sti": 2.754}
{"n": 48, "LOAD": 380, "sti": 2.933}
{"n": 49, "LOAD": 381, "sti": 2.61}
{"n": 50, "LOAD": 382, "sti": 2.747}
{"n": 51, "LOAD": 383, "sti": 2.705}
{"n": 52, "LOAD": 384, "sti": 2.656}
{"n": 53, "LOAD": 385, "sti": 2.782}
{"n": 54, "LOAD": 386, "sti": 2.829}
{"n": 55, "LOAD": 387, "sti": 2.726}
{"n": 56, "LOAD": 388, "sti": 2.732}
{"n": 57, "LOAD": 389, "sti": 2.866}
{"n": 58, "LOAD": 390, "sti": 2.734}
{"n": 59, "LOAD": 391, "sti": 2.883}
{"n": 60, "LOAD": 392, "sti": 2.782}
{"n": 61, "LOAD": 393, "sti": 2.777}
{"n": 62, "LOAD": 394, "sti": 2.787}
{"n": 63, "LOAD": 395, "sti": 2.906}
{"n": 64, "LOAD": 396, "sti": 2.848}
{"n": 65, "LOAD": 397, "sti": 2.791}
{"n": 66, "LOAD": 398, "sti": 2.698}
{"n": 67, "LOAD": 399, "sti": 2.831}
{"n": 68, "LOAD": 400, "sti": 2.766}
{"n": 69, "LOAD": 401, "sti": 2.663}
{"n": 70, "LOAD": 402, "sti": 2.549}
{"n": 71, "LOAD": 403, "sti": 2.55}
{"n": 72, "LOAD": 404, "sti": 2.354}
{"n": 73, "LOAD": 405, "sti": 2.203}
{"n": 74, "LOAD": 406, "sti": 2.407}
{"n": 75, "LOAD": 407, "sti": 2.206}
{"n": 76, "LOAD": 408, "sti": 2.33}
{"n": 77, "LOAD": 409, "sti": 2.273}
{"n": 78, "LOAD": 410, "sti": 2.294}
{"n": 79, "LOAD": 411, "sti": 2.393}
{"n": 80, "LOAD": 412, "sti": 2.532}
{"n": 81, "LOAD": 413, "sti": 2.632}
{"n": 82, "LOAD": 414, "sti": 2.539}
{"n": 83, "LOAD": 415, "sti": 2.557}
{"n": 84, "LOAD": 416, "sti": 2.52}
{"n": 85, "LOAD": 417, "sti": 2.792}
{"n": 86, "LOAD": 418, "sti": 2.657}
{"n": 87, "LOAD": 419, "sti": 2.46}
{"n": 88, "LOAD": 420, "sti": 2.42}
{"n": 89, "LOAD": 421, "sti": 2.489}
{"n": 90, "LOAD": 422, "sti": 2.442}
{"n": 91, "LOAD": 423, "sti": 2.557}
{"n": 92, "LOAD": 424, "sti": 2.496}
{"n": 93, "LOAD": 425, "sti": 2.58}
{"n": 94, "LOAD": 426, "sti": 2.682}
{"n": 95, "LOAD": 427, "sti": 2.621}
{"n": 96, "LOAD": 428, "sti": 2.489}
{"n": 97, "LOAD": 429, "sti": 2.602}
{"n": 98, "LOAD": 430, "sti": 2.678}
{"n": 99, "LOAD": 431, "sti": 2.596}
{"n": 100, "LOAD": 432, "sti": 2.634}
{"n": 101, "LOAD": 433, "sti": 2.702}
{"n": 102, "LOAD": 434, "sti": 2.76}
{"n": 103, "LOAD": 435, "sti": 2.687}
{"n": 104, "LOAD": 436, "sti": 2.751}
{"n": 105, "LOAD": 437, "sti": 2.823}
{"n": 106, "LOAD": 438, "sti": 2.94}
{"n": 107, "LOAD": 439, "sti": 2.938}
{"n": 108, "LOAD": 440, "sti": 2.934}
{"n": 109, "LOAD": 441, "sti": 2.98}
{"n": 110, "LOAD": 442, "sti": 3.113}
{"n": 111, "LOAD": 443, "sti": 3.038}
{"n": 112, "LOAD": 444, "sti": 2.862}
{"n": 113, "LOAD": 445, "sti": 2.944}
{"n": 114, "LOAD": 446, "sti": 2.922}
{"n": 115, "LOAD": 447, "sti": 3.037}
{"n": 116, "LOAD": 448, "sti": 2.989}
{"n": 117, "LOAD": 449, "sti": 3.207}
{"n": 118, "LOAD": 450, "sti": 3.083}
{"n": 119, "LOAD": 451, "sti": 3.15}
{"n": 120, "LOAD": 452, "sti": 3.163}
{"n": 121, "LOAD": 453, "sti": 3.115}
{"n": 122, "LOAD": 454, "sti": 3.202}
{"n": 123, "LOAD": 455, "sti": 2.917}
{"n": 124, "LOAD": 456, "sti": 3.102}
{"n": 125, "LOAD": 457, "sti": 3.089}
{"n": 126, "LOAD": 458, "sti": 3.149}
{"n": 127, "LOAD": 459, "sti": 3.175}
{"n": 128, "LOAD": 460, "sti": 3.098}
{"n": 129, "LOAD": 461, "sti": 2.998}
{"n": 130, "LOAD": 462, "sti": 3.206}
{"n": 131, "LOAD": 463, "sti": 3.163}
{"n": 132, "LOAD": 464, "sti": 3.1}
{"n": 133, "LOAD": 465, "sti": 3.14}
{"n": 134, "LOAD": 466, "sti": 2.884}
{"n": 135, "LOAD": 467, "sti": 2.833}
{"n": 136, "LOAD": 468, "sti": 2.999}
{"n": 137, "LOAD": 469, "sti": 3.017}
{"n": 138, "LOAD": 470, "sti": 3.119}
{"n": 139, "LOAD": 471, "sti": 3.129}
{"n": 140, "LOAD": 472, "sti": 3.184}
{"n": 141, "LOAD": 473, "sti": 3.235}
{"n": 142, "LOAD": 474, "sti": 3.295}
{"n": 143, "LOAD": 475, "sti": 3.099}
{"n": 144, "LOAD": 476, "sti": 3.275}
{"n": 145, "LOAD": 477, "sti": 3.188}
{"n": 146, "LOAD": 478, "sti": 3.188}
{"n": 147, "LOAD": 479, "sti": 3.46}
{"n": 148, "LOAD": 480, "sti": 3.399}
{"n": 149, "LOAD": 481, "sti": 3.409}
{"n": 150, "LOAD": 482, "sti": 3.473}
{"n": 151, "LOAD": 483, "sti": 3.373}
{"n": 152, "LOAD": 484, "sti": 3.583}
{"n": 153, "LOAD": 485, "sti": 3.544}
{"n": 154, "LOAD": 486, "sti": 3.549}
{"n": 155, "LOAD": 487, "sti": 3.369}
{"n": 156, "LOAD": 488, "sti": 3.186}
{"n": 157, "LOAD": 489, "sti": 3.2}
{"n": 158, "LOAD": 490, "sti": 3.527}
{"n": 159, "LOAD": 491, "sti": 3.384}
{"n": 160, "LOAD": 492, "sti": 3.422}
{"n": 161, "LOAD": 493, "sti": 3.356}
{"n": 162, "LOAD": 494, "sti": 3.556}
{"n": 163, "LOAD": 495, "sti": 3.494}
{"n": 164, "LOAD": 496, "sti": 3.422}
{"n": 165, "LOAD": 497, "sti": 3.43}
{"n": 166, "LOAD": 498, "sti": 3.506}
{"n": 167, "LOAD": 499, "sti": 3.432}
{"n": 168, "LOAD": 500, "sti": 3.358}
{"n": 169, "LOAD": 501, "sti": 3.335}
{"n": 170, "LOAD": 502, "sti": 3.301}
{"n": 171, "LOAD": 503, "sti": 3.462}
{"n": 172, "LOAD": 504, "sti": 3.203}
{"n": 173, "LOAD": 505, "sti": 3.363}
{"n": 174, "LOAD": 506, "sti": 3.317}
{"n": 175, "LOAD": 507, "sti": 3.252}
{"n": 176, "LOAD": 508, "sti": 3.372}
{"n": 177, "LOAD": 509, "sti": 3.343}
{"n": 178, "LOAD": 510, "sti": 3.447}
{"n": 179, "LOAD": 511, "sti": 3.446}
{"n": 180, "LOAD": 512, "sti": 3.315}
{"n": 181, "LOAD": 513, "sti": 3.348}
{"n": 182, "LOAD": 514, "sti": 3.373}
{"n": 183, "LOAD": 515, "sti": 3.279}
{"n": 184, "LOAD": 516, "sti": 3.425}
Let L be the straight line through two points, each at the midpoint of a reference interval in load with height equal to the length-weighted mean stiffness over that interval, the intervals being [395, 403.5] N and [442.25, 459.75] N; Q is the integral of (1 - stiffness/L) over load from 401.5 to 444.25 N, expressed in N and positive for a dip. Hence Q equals 4.1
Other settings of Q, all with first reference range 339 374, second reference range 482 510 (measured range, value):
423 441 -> 2.1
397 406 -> 1.0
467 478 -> 0.5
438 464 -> 0.8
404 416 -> 2.2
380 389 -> 0.3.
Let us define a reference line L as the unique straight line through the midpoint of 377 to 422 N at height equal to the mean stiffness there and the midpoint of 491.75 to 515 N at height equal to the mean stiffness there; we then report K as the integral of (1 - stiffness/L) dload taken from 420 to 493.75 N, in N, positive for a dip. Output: 0.29 N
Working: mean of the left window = 2.63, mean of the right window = 3.38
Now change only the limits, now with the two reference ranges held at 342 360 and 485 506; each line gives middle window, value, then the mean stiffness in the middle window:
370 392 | -0.5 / 2.81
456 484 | 0.6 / 3.18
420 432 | 1.7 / 2.56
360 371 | -0.7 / 2.81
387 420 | 3.0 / 2.6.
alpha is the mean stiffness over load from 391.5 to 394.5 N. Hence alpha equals 2.78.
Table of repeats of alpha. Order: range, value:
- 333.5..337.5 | 2.63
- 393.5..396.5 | 2.85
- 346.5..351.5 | 2.42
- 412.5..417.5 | 2.61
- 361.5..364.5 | 2.8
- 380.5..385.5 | 2.7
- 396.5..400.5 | 2.77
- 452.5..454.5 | 3.16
